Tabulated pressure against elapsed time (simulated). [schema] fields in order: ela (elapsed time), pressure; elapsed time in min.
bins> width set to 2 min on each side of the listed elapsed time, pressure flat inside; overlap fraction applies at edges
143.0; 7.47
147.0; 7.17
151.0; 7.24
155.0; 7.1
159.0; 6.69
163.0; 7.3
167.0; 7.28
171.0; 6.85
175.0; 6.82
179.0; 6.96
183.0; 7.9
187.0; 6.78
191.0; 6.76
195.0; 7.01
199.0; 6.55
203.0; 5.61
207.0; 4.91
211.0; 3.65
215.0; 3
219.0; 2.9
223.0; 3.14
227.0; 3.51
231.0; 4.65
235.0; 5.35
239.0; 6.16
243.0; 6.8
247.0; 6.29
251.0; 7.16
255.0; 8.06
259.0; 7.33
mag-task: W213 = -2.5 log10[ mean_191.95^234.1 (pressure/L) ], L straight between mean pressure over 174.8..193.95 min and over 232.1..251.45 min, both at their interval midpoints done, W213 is 0.41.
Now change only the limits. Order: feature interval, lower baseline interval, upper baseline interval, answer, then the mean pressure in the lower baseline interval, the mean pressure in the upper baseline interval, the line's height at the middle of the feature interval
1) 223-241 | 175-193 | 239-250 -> 0.37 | 7.07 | 6.53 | 6.64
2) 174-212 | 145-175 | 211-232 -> -0.23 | 7.07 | 3.4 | 5.1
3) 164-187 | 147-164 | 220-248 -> -0.09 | 7.08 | 5.01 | 6.55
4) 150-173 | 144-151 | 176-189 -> 0.02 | 7.23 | 7.18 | 7.21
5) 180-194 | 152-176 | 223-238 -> -0.16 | 7.02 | 4.43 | 6.13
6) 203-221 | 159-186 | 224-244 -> 0.46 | 7.13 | 5.11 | 5.83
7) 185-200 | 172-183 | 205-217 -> -0.21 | 7.07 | 3.85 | 5.63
